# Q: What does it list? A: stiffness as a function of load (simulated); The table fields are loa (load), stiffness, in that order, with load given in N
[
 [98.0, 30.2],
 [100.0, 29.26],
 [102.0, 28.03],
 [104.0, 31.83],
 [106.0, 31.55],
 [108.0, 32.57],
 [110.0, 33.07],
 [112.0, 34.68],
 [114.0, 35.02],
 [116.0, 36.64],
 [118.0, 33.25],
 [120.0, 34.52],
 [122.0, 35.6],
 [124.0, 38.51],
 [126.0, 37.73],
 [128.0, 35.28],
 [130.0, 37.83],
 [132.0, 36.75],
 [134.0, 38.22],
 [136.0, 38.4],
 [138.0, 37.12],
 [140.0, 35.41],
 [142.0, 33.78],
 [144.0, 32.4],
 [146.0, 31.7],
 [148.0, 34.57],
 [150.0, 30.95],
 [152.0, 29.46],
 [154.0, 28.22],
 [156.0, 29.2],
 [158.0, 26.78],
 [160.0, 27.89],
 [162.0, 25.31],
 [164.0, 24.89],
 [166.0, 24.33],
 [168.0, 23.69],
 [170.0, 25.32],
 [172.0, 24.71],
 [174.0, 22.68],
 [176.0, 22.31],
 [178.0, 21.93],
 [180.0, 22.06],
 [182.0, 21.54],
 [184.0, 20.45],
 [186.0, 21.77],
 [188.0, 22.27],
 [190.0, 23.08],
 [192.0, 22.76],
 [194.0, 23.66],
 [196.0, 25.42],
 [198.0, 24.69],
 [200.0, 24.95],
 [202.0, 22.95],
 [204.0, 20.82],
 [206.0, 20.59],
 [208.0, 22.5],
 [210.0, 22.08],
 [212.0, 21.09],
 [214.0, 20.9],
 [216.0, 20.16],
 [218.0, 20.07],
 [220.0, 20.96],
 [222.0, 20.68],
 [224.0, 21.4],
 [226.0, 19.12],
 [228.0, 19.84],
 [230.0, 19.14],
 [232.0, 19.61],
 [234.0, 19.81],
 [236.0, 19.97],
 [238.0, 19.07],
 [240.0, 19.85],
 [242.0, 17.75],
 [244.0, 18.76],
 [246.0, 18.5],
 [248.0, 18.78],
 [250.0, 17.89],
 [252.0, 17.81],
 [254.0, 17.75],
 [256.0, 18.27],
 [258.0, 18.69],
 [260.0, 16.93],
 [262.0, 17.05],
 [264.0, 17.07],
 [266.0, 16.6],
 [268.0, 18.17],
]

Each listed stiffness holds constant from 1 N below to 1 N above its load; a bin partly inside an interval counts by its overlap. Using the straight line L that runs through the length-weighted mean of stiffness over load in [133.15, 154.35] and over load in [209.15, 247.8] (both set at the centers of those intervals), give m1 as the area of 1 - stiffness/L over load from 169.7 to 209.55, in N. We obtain 5.1 N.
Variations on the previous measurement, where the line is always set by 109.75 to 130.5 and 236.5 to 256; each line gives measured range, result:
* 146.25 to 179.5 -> 3.9 N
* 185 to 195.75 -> 1.3 N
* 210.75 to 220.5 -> 0.9 N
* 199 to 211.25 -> 0.9 N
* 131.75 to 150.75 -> -1.2 N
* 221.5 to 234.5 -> 0.7 N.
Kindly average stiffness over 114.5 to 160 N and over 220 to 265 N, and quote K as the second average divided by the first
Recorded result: 0.6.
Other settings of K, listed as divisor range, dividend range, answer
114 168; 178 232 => 0.66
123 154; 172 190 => 0.63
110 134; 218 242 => 0.55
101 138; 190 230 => 0.62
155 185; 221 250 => 0.80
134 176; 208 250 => 0.68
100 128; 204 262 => 0.58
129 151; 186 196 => 0.66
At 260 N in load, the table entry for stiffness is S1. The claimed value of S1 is 16.93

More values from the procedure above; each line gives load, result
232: 19.61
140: 35.41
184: 20.45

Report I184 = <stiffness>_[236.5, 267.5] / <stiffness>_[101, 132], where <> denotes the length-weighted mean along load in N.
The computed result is 0.52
